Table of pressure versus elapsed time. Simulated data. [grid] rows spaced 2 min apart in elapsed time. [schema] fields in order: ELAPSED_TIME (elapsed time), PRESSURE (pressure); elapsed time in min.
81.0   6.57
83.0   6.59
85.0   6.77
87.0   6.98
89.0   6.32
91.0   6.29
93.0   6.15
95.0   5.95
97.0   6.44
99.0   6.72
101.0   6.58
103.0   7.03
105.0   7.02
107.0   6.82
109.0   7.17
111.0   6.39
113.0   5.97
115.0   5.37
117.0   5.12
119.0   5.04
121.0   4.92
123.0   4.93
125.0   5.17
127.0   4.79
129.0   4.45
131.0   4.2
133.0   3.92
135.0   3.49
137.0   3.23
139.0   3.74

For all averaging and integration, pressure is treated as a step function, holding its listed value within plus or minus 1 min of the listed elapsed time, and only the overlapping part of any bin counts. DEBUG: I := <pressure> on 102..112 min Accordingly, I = 6.89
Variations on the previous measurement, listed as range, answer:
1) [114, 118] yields 5.25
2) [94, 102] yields 6.42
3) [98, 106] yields 6.84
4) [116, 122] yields 5.03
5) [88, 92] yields 6.3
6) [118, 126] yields 5.01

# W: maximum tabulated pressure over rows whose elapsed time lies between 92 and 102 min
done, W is 6.72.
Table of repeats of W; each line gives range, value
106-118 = 7.17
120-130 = 5.17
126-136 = 4.79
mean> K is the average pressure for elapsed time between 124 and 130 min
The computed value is 4.8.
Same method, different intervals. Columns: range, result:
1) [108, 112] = 6.78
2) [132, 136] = 3.71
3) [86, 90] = 6.65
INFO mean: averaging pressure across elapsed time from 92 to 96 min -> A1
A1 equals 6.05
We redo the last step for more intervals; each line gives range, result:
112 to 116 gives 5.67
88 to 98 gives 6.23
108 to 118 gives 6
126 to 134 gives 4.34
